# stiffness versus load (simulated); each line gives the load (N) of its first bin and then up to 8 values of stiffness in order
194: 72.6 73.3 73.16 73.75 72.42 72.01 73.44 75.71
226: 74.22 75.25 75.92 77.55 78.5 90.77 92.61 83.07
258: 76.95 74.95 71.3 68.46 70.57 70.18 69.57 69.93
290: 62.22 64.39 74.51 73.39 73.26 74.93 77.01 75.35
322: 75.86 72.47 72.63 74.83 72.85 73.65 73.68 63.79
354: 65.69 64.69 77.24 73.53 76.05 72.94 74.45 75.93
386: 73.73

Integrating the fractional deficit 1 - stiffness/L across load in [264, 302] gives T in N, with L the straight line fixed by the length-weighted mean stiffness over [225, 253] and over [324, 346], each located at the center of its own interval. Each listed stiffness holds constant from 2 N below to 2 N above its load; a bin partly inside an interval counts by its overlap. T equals 4.0 N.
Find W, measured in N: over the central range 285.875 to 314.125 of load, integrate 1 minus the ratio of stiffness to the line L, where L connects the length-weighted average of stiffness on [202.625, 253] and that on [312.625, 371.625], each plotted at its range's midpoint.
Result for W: 1.3 N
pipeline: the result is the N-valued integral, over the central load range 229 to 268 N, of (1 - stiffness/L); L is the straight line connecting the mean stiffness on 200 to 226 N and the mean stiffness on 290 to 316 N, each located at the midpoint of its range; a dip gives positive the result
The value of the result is -3.7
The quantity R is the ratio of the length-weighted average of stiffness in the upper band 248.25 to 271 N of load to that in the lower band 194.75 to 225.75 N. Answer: 1.06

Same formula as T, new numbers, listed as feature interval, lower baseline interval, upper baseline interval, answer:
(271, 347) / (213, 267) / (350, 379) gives 2.4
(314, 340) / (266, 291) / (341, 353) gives -1.8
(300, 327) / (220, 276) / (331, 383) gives -0.1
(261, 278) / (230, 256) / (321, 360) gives 1.8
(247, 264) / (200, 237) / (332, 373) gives -2.1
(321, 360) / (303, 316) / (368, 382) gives 2.0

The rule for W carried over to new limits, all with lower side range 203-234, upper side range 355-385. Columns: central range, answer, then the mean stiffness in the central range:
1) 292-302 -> 0.46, 70.2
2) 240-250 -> -1.68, 86.2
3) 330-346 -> -0.04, 73.6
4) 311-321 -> -0.34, 76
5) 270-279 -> 0.46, 70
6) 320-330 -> -0.05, 73.9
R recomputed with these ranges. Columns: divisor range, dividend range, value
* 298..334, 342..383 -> 0.96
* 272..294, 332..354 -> 1.05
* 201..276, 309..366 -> 0.95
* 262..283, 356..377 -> 1.03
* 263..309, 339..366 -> 1.00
